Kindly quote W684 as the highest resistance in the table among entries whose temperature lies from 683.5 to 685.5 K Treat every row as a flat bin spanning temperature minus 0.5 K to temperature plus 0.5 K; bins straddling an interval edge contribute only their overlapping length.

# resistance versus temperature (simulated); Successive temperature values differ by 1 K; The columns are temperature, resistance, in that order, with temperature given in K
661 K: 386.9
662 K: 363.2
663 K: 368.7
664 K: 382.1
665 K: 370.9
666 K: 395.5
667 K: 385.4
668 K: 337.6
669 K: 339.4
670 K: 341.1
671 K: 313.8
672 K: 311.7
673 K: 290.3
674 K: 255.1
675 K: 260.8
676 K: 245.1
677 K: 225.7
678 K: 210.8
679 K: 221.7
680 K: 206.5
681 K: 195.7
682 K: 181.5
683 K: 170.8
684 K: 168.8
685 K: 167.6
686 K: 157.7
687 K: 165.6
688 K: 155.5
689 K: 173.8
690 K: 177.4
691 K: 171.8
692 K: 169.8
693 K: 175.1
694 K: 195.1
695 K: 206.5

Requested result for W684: 168.8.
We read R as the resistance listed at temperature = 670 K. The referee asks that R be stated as 341.1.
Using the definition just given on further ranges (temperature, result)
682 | 181.5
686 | 157.7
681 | 195.7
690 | 177.4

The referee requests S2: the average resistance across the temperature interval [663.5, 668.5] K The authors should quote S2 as 374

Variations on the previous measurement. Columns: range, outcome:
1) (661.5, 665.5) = 371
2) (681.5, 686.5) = 169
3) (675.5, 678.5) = 227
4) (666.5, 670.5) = 351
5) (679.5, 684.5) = 185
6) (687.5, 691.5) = 170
